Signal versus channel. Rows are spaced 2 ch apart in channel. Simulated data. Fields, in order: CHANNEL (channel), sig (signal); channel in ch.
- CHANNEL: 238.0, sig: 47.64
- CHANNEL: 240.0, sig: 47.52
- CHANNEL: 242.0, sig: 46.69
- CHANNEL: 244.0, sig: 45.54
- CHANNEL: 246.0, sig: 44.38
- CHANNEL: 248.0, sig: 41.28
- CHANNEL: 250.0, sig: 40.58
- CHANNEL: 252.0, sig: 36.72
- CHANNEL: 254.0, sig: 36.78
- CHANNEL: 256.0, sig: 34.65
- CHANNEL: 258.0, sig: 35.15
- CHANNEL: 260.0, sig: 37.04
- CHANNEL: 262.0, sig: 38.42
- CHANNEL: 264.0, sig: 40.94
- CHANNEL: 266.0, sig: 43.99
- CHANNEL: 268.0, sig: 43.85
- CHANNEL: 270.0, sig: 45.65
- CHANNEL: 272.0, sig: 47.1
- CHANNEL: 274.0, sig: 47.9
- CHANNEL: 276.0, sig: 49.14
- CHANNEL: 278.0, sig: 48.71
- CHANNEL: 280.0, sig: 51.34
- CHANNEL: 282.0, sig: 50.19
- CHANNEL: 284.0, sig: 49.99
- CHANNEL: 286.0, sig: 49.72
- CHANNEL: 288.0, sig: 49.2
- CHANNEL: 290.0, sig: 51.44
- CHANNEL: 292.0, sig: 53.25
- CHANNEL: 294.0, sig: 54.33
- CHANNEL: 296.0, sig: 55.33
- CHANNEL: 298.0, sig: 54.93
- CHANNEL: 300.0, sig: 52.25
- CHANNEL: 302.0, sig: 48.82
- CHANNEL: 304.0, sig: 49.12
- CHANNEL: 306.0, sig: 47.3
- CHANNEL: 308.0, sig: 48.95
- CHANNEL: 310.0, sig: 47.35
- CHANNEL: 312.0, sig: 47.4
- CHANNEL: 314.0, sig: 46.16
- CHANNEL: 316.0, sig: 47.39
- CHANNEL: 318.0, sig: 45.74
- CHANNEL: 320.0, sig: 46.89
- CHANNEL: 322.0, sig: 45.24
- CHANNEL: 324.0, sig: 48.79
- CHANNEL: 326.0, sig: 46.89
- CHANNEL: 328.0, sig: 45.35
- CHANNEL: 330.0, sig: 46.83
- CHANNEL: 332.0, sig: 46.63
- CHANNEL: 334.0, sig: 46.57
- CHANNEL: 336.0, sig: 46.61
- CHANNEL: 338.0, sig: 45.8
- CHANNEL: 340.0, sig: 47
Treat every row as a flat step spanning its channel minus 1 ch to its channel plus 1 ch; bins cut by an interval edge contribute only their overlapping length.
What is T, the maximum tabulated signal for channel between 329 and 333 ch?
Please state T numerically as 46.83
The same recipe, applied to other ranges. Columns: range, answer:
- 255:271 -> 45.65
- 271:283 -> 51.34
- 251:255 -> 36.78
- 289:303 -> 55.33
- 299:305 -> 52.25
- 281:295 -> 54.33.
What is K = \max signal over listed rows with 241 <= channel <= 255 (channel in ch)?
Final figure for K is 46.69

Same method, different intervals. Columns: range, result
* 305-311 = 48.95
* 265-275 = 47.9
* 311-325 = 48.79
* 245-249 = 44.38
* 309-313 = 47.4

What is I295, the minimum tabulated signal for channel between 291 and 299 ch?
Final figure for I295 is 53.25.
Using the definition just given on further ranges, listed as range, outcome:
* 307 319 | 45.74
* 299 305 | 48.82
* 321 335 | 45.24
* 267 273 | 43.85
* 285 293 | 49.2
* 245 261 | 34.65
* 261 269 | 38.42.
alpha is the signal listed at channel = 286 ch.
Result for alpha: 49.72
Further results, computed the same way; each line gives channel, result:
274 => 47.9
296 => 55.33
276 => 49.14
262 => 38.42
